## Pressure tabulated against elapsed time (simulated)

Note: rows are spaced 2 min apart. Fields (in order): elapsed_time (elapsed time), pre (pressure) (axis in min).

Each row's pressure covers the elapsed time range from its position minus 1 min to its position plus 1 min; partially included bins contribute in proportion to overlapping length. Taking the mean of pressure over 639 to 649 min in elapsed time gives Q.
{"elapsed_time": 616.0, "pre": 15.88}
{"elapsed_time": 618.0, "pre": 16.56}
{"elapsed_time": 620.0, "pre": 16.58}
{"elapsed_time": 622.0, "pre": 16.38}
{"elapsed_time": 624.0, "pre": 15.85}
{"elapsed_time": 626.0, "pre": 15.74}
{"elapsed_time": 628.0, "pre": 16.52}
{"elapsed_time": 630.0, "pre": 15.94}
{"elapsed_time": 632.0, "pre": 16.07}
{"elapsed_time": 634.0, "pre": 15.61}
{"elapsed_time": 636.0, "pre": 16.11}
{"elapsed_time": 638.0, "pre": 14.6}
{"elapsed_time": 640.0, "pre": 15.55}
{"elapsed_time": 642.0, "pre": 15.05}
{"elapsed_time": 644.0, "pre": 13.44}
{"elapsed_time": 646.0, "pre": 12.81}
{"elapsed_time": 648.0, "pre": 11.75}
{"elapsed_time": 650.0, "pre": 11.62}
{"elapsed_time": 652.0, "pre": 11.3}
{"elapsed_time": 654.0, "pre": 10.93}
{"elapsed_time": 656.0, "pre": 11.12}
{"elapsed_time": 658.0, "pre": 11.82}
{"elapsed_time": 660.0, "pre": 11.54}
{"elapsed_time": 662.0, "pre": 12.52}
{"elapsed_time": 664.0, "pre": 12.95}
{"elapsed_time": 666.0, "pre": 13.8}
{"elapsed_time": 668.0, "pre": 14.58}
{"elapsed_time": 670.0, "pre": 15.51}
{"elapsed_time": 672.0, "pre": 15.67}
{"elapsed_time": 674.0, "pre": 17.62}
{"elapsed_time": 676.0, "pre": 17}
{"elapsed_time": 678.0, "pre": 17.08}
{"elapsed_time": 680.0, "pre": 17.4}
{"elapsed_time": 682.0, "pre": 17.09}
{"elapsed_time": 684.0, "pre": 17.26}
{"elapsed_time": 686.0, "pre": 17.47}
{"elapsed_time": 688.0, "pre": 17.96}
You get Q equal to 13.7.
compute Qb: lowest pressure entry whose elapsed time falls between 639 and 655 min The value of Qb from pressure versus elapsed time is 10.93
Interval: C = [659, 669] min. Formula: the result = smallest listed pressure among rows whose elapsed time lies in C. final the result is 11.54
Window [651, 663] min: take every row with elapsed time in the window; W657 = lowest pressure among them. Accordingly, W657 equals 10.93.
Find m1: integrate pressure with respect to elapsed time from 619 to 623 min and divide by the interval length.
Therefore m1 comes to 16.5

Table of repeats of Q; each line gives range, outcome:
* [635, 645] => 14.9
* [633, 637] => 15.9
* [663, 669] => 13.8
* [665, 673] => 14.9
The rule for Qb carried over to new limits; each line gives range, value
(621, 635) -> 15.61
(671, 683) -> 15.67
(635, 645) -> 13.44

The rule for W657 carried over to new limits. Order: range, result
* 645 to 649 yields 11.75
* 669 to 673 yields 15.51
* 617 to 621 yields 16.56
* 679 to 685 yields 17.09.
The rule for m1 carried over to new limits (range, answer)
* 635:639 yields 15.4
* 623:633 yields 16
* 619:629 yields 16.2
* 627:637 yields 16.1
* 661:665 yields 12.7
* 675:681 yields 17.2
